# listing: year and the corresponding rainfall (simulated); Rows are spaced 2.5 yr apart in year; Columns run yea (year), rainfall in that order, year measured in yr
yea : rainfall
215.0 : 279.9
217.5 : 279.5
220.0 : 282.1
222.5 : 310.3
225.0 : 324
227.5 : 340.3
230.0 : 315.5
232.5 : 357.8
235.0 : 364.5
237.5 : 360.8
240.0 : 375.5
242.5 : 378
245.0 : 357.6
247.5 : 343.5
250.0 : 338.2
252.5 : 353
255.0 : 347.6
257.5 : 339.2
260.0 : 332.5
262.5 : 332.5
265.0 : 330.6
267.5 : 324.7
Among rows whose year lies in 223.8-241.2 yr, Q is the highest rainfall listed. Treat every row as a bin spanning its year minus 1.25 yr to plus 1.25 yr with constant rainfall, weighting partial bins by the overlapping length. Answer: 375.5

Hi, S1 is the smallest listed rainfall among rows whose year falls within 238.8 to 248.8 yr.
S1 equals 343.5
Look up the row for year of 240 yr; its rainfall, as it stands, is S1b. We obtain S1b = 375.5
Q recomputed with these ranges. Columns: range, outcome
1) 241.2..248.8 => 378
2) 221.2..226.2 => 324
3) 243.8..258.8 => 357.6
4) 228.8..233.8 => 357.8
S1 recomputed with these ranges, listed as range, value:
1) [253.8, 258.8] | 339.2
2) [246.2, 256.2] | 338.2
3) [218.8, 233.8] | 282.1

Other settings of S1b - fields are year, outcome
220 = 282.1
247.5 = 343.5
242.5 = 378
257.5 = 339.2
